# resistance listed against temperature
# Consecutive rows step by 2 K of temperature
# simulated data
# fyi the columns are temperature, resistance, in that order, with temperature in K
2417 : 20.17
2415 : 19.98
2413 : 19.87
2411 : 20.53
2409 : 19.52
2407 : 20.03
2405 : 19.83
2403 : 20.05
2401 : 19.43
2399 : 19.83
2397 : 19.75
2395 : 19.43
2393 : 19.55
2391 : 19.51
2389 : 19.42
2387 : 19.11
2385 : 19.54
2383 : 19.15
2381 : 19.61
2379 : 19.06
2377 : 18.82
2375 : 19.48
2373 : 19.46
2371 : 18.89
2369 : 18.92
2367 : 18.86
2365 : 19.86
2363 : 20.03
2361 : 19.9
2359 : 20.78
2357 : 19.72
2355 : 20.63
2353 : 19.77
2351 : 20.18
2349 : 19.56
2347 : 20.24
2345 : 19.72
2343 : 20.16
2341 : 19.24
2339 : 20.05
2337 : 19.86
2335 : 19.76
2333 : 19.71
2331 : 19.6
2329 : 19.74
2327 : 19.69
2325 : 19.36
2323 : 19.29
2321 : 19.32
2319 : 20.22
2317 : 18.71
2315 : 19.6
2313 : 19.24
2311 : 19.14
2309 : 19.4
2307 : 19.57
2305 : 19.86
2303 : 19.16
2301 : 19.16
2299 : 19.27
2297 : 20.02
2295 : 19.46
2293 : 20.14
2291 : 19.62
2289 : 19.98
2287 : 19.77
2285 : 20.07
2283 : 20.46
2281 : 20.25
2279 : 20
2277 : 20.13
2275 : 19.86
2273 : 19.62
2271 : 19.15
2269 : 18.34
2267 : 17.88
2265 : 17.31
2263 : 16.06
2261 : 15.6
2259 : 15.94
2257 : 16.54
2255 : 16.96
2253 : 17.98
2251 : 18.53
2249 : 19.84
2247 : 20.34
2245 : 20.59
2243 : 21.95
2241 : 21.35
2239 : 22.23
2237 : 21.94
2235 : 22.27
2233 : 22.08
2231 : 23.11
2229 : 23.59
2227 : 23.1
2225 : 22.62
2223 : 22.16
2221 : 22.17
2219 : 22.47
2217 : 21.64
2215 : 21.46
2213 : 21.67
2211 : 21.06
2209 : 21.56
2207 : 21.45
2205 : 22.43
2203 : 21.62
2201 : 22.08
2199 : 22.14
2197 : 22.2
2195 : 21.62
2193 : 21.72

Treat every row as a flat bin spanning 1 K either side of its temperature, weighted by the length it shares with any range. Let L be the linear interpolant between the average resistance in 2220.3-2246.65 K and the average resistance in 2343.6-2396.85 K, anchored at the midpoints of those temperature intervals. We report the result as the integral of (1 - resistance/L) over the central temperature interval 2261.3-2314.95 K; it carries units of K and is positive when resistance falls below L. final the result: 4.7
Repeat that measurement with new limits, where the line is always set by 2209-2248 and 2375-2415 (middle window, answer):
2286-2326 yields 2.59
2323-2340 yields 0.67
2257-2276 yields 3.32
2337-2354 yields 0.36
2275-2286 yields 0.56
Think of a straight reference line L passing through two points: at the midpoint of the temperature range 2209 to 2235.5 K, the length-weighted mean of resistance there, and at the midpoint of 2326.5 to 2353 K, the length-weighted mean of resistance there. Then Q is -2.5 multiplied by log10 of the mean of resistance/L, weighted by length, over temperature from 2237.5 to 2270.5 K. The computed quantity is 0.16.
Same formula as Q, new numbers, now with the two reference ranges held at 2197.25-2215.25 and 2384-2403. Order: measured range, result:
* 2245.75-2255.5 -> 0.128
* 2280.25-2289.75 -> 0.038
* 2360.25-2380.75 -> 0.026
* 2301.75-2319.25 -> 0.061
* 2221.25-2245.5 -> -0.042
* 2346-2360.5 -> -0.006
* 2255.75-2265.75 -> 0.282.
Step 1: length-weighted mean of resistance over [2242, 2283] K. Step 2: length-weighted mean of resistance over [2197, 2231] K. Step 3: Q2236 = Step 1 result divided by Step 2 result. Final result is 0.85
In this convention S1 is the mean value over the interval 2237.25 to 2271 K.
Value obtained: 18.7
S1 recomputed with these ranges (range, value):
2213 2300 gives 20.1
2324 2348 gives 19.8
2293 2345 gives 19.6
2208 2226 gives 21.9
